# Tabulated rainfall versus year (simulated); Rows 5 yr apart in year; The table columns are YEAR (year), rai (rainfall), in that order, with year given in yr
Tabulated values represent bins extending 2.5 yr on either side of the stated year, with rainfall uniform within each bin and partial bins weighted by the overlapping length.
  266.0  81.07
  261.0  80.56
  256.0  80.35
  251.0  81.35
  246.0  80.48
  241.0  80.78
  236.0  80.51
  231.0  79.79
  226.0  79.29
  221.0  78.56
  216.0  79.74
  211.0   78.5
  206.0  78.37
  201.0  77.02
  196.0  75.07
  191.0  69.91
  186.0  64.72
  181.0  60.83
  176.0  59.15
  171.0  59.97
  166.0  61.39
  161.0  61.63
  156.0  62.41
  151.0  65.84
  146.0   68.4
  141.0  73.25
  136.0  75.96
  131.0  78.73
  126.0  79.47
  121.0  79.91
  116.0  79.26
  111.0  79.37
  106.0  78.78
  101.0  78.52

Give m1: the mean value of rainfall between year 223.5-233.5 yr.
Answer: 79.5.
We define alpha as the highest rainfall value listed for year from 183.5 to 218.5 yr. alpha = 79.74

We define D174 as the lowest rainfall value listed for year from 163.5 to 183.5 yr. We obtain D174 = 59.15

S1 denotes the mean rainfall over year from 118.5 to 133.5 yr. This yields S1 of 79.4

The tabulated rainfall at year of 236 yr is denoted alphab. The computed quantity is 80.51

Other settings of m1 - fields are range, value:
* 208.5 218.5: 79.1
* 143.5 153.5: 67.1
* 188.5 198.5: 72.5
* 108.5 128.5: 79.5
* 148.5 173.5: 62.2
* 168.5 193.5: 62.9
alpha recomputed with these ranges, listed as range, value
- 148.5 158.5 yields 65.84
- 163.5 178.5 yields 61.39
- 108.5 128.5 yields 79.91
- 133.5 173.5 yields 75.96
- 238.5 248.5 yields 80.78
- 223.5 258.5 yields 81.35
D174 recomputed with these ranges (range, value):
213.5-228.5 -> 78.56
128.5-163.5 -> 61.63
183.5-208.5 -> 64.72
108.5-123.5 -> 79.26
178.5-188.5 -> 60.83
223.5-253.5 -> 79.29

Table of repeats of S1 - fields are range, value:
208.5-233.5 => 79.2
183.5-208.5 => 73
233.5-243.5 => 80.6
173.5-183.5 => 60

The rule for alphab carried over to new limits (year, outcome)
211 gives 78.5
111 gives 79.37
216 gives 79.74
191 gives 69.91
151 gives 65.84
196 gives 75.07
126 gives 79.47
